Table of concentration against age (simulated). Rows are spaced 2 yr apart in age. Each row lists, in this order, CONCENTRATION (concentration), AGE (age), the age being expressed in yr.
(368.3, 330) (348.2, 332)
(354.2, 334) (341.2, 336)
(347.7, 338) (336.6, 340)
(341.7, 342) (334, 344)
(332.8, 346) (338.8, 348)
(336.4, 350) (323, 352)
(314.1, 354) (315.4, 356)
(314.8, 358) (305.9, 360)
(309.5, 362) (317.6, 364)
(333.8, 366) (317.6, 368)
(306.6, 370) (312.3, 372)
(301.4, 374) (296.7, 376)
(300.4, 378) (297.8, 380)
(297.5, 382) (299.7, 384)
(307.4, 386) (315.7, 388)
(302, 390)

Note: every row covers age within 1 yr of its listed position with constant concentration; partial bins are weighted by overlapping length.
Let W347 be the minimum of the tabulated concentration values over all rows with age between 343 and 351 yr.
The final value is 332.8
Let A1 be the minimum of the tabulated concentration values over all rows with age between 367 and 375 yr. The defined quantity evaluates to 301.4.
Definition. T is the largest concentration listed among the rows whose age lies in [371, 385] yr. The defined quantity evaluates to 312.3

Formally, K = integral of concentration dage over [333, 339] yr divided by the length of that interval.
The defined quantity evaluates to 348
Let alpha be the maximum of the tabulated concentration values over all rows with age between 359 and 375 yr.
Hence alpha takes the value 333.8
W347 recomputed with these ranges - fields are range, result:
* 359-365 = 305.9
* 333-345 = 334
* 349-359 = 314.1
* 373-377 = 296.7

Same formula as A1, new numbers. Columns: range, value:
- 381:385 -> 297.5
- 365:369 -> 317.6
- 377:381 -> 297.8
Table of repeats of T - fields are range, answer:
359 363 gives 309.5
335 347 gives 347.7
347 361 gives 338.8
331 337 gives 354.2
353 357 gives 315.4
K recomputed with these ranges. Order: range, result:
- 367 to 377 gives 307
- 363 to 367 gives 326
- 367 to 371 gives 312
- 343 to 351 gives 336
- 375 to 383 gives 298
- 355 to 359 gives 315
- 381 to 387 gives 302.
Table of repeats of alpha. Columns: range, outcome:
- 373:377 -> 301.4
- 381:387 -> 307.4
